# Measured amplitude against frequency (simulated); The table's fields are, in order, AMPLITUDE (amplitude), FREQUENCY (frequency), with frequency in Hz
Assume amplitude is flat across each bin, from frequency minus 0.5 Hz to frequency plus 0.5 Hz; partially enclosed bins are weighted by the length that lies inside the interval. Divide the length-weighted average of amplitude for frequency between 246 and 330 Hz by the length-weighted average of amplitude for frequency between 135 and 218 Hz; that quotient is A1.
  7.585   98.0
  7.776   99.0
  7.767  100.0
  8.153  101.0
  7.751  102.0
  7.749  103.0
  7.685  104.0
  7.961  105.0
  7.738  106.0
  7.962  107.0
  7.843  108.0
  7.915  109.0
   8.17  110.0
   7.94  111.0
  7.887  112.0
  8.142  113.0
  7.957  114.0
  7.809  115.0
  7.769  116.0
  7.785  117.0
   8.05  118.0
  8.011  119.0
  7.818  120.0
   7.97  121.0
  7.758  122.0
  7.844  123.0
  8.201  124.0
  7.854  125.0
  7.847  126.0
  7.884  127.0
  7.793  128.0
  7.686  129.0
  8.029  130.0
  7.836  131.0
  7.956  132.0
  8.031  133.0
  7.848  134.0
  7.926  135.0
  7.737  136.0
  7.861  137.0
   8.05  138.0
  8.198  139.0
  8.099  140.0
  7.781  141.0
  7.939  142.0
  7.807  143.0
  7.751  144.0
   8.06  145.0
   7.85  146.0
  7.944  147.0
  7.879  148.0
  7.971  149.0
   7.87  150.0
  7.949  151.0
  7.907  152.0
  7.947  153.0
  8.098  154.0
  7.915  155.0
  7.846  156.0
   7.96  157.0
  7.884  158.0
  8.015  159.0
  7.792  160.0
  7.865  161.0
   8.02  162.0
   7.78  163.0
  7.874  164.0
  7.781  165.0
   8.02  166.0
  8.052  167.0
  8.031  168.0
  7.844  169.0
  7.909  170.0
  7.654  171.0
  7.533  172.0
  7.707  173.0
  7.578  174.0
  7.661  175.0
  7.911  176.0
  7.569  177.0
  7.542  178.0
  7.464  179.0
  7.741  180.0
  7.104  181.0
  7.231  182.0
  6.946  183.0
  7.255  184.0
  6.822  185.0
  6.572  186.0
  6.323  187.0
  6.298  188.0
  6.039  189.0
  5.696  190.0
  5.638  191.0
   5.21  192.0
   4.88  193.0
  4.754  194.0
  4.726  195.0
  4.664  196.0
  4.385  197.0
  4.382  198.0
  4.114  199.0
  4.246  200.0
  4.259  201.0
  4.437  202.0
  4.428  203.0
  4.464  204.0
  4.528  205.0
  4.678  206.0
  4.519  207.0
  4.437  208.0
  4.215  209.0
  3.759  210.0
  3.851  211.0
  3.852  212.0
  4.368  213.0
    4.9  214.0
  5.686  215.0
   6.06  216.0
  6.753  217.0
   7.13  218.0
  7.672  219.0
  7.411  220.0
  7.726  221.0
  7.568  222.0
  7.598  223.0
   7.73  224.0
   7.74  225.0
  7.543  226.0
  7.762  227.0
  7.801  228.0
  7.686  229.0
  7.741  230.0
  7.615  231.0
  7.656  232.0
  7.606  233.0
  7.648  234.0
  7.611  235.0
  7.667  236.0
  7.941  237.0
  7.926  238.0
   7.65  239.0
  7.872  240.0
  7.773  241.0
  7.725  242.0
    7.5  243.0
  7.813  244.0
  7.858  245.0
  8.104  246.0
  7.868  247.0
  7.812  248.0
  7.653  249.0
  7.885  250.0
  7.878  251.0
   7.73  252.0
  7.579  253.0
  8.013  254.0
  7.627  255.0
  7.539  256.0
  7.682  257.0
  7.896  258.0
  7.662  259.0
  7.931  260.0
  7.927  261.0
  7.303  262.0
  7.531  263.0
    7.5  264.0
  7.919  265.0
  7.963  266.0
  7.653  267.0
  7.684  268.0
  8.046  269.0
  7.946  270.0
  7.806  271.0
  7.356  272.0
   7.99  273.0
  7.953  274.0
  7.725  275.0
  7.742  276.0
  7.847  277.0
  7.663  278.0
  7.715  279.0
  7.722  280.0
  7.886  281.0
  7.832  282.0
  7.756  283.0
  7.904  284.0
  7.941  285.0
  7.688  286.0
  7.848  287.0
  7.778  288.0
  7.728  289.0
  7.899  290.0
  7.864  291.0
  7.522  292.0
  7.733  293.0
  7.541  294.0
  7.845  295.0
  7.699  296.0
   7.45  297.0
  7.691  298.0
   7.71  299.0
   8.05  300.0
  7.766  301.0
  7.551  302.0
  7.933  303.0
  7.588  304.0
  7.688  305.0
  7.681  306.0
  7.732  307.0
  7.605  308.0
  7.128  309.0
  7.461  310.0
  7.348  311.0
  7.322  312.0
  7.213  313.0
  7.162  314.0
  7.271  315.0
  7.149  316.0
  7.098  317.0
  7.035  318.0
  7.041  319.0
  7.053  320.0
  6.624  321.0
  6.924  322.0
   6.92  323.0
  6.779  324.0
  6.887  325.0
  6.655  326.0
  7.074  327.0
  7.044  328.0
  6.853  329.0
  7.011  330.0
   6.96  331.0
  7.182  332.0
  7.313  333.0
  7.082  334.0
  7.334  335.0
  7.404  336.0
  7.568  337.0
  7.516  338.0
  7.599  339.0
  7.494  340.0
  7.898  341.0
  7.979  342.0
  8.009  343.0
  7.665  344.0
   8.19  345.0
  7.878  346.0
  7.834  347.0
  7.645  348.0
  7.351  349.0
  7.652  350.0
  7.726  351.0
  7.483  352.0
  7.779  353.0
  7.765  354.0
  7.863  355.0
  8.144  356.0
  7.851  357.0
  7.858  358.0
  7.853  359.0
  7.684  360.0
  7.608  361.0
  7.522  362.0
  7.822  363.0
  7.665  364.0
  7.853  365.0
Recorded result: 1.1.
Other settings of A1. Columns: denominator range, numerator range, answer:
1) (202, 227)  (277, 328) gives 1.29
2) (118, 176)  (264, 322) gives 0.97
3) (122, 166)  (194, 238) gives 0.76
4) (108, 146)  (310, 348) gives 0.92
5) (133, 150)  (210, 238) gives 0.88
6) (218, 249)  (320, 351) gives 0.95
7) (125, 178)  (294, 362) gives 0.95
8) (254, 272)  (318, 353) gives 0.95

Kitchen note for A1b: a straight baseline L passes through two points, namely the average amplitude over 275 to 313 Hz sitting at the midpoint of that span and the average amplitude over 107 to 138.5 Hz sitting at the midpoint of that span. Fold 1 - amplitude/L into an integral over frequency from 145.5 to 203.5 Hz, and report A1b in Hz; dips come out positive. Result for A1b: 6.9 Hz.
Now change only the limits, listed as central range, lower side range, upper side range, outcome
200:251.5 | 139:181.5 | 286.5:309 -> 7.3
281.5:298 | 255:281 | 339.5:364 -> 0.0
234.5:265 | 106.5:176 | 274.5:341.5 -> -0.6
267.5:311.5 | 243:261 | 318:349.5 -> -0.9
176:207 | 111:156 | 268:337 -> 8.3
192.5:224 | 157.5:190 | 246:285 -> 9.8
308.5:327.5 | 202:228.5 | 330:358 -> 0.6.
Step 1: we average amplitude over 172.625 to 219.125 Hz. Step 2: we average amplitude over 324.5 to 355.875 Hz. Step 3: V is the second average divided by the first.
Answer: 1.3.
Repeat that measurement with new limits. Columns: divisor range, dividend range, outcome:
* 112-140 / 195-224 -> 0.66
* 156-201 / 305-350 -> 1.08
